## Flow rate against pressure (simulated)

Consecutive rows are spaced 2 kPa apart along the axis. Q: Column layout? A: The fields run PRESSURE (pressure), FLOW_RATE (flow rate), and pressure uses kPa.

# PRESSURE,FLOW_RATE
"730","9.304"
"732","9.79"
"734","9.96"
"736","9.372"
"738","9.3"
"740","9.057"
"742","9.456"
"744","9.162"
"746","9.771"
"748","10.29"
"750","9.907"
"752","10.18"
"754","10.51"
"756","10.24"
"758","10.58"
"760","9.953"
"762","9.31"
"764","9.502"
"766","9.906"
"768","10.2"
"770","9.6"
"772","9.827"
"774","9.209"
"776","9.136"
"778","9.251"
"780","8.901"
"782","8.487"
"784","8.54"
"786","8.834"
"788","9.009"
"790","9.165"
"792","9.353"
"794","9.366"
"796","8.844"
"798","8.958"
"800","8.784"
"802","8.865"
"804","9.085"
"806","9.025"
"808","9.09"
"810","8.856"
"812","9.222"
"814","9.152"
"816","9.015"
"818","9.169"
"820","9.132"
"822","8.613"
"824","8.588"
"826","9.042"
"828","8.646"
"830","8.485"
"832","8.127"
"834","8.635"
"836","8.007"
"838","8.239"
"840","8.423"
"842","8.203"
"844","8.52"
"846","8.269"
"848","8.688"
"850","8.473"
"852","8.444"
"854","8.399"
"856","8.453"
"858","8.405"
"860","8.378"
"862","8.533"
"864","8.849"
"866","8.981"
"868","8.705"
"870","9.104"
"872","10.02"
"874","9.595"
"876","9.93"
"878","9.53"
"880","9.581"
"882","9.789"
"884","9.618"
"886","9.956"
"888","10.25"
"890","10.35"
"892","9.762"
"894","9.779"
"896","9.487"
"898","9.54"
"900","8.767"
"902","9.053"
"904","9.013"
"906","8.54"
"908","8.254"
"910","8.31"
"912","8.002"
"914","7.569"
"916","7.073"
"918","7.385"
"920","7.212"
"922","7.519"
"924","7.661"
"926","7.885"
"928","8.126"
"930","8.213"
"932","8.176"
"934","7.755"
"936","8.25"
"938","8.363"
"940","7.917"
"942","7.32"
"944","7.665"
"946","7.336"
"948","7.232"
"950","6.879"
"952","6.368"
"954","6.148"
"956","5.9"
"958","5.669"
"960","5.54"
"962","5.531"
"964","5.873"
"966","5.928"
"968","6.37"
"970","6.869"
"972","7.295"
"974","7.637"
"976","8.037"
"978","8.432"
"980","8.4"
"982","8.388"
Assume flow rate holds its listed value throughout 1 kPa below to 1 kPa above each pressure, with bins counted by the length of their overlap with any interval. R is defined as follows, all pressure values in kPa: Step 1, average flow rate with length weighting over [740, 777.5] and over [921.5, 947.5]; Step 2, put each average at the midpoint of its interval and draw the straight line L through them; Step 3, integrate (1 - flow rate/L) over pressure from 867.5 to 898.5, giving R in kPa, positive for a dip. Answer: -4.73 kPa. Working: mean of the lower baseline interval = 9.79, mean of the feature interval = 9.71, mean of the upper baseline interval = 7.85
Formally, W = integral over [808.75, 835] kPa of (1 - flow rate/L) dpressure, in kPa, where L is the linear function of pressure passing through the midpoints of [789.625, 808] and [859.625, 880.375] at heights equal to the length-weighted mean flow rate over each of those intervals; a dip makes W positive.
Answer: 0.8 kPa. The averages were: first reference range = 9.05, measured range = 8.82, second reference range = 9.21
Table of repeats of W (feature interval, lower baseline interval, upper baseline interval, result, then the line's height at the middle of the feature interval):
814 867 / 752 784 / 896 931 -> 1.90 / 8.9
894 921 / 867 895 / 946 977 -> 0.94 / 8.66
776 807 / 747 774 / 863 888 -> 2.75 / 9.84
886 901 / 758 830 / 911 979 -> -3.53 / 7.87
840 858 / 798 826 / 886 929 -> 0.80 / 8.82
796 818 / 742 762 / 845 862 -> 0.36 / 9.16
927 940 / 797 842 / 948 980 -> -1.90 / 7.09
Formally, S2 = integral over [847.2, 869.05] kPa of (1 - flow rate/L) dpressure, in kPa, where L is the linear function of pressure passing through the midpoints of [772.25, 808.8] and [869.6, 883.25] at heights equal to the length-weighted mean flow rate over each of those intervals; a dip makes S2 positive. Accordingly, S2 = 2.2 kPa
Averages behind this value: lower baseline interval 9.01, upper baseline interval 9.67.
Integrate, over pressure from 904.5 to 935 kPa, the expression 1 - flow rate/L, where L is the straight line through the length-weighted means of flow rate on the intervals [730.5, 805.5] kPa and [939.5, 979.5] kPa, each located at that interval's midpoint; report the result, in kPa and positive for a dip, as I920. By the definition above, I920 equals -2.13 kPa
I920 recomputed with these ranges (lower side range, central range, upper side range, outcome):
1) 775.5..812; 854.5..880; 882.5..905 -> 1.05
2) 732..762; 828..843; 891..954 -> 1.01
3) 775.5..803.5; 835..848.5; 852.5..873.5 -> 0.79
